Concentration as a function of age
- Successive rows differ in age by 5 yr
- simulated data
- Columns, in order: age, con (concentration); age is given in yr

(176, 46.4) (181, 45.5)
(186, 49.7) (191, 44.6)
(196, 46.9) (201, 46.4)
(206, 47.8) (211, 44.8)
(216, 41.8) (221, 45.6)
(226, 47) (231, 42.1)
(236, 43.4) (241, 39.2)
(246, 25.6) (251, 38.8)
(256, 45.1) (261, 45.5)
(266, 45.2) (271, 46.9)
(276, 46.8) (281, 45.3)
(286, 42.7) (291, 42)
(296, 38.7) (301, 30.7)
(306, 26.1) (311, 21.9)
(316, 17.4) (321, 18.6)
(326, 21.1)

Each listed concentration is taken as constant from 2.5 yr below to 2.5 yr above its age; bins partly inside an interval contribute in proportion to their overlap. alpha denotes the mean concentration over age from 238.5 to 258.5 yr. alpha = 37.2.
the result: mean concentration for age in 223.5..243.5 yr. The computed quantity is 42.9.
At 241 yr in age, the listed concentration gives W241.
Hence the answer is 39.2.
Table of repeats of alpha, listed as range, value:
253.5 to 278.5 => 45.9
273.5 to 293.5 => 44.2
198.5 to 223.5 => 45.3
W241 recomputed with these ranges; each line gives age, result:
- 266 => 45.2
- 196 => 46.9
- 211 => 44.8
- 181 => 45.5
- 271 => 46.9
